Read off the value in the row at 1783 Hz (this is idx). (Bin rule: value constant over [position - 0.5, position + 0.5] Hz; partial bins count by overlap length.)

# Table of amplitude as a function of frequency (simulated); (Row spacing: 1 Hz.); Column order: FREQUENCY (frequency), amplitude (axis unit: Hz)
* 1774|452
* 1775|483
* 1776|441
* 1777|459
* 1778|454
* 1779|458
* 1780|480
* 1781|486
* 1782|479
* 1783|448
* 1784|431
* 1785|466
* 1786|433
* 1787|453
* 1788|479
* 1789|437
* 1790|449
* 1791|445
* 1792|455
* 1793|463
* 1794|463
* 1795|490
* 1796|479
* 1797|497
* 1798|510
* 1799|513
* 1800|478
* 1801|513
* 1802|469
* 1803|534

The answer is 448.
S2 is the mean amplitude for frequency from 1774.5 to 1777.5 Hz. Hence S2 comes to 461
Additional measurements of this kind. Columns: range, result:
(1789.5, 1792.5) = 450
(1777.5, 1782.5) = 471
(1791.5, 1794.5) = 460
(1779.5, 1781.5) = 483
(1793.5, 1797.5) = 482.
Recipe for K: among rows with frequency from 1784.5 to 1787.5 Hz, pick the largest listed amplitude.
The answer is 466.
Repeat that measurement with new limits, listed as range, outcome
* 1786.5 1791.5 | 479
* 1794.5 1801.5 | 513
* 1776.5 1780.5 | 480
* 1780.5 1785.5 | 486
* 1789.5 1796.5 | 490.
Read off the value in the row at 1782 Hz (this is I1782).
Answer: 479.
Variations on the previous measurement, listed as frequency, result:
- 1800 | 478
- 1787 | 453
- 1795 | 490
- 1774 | 452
